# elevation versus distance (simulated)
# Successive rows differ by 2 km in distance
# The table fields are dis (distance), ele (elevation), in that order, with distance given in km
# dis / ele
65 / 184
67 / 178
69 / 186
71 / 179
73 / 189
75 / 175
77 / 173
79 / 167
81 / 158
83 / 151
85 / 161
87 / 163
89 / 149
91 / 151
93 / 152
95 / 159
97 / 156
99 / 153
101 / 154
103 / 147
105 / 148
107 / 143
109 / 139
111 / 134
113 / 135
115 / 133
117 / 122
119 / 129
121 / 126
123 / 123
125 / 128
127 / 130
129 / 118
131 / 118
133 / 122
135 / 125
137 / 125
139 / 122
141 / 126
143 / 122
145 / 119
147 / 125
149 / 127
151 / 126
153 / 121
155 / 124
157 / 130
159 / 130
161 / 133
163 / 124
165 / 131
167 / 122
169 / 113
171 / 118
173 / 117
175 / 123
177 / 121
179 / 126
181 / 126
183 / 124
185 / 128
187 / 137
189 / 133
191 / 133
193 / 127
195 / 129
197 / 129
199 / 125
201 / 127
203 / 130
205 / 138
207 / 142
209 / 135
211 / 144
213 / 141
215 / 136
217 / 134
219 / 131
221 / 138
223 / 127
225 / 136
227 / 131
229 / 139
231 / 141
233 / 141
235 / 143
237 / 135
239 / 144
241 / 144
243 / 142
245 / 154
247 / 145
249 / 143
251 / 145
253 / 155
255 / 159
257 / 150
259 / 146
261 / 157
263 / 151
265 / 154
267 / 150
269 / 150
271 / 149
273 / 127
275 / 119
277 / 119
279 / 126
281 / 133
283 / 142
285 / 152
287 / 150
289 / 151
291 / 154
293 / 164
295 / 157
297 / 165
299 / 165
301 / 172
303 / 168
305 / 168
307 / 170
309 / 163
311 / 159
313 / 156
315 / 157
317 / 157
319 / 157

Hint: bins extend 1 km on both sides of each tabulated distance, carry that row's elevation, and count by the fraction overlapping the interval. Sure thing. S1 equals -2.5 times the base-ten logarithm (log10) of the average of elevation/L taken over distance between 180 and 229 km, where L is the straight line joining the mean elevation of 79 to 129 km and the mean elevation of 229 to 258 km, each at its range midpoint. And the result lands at 0.10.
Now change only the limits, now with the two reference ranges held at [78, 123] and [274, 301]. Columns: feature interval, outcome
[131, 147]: 0.19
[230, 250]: 0.03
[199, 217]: 0.08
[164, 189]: 0.18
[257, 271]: -0.03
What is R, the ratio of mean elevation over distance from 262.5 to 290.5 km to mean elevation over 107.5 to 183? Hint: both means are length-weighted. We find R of 1.12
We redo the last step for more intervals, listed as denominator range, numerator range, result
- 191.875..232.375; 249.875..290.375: 1.08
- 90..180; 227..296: 1.11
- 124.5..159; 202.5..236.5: 1.10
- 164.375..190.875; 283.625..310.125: 1.29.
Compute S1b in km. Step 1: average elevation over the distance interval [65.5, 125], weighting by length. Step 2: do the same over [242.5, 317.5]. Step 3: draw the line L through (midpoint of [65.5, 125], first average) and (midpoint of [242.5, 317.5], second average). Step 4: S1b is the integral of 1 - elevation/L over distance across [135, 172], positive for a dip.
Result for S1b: 6.8 km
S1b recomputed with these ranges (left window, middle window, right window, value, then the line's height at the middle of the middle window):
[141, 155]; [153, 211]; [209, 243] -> 0.9 km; 130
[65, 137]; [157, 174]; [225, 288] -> 2.6 km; 146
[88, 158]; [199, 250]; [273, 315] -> 2.2 km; 144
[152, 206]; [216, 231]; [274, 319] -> 0.3 km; 137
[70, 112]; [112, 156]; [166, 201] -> 5.4 km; 142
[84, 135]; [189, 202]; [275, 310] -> 1.5 km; 146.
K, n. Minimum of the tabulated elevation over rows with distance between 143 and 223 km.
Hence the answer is 113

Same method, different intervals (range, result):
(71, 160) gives 118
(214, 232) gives 127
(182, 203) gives 124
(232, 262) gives 135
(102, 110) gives 139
